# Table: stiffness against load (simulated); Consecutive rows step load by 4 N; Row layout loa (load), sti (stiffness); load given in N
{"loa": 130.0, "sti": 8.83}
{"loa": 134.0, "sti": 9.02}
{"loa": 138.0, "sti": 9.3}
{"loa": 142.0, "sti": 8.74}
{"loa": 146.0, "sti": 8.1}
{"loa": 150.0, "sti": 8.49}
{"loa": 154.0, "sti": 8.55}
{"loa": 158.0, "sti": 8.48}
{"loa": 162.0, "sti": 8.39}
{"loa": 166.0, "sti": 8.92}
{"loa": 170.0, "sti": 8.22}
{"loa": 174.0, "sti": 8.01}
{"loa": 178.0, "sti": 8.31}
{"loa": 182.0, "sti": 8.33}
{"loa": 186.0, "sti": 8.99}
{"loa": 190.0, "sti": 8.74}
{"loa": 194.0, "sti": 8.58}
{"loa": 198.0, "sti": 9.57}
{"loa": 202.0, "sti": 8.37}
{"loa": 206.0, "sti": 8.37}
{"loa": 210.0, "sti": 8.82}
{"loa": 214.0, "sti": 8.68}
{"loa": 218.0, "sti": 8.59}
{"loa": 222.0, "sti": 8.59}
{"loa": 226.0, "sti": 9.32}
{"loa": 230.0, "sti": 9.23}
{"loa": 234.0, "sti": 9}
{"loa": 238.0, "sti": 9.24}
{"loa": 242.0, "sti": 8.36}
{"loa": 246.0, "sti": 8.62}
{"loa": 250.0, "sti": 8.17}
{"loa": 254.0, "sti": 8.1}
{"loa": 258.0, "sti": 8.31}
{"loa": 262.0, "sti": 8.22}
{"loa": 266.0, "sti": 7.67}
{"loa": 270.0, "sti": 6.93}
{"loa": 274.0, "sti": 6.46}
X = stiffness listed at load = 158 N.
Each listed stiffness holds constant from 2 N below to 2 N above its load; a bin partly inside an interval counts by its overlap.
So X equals 8.48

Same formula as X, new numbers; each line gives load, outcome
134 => 9.02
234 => 9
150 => 8.49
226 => 9.32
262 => 8.22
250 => 8.17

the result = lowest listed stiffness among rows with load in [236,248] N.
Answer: 8.36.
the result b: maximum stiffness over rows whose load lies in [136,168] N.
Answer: 9.3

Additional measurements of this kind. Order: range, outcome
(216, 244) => 9.32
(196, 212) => 9.57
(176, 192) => 8.99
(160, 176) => 8.92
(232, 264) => 9.24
